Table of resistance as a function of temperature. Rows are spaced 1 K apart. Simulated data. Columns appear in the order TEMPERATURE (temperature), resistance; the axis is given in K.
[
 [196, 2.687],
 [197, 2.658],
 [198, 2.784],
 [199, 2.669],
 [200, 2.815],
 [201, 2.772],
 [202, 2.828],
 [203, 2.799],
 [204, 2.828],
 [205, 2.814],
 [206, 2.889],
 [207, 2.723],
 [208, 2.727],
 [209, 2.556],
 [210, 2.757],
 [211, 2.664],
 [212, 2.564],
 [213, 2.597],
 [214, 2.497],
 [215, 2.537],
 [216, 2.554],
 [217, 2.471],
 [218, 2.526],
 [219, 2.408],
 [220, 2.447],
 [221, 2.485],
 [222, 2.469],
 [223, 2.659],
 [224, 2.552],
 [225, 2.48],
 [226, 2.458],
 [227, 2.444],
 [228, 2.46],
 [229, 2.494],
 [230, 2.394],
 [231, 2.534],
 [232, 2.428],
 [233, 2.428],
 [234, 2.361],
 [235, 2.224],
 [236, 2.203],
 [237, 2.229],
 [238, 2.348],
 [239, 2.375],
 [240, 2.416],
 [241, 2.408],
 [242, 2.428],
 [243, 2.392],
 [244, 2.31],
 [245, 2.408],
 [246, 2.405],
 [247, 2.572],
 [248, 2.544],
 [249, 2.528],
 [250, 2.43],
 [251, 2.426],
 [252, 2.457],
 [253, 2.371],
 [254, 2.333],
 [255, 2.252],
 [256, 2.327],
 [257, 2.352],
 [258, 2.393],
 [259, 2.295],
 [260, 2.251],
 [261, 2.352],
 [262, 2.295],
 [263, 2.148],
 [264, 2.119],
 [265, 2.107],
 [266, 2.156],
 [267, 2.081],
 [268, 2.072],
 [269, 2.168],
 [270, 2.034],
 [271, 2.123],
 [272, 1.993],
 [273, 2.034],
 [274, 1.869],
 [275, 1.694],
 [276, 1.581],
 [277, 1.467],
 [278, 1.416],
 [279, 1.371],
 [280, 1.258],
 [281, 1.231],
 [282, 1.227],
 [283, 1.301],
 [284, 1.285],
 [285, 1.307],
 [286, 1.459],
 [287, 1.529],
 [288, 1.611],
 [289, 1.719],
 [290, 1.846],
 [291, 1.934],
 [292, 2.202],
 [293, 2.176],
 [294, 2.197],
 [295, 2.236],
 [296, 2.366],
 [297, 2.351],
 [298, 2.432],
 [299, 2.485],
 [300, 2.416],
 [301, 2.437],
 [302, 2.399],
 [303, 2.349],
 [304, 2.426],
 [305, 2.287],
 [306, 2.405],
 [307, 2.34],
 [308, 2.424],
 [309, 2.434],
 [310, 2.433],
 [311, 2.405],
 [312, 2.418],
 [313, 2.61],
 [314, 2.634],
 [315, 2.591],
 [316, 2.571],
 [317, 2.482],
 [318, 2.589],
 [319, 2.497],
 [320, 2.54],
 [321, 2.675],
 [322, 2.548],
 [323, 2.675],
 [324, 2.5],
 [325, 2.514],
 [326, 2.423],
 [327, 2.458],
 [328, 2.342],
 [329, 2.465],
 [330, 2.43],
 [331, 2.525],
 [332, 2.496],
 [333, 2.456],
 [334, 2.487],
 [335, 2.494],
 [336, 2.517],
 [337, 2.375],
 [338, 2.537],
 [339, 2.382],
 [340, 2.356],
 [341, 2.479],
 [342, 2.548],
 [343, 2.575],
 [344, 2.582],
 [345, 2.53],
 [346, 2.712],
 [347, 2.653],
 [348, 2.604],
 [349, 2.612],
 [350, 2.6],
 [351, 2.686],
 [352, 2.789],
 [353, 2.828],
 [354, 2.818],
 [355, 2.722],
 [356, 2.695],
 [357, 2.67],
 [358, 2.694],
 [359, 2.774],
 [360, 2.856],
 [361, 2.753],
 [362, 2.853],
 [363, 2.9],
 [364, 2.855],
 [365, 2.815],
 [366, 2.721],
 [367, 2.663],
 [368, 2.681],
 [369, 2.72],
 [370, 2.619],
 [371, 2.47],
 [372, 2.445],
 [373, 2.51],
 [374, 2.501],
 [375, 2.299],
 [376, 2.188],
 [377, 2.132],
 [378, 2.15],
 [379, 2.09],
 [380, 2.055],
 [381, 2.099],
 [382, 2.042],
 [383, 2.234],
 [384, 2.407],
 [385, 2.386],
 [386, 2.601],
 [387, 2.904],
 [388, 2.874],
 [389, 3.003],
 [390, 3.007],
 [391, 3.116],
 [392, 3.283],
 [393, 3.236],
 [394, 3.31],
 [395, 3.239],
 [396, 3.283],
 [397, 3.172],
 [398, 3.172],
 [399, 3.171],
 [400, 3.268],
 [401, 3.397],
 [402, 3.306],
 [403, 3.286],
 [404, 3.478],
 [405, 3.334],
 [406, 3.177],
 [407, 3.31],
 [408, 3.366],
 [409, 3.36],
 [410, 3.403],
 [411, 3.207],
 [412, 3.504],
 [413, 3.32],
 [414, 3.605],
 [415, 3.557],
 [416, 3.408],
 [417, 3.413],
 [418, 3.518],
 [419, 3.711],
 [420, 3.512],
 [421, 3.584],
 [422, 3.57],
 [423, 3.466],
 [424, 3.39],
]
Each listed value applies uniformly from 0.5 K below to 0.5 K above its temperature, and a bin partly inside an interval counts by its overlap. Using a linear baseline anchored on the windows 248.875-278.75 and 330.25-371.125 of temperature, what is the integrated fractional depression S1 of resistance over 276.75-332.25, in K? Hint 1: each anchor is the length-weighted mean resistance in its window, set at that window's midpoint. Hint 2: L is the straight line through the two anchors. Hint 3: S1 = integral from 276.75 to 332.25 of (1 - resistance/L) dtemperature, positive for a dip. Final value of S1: 4.6 K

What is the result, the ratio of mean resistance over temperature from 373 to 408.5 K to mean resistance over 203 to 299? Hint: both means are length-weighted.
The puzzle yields 1.28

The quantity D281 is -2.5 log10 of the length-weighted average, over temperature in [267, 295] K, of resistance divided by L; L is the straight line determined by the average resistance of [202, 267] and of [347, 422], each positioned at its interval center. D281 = 0.44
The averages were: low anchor 2.45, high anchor 2.91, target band 1.72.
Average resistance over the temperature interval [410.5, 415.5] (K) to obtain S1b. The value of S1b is 3.44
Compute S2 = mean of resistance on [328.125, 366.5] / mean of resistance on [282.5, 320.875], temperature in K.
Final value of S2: 1.18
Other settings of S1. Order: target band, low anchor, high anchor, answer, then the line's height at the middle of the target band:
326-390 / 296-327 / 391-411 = 7.4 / 2.9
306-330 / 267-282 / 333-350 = -2.7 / 2.25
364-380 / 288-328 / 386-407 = 2.7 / 2.97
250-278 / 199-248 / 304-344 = 4.2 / 2.51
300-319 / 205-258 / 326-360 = 0.6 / 2.54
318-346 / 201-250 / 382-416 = 3.9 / 2.9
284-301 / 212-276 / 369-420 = 3.6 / 2.54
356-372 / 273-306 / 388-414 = 0.5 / 2.81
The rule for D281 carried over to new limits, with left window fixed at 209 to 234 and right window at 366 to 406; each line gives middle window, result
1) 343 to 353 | 0.03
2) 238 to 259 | 0.07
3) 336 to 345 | 0.09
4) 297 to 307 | 0.10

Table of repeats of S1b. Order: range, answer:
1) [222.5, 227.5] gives 2.52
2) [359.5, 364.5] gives 2.84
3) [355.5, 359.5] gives 2.71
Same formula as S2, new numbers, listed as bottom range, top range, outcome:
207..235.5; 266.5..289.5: 0.66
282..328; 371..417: 1.30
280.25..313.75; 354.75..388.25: 1.22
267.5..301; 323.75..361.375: 1.40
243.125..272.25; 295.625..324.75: 1.08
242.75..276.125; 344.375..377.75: 1.18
